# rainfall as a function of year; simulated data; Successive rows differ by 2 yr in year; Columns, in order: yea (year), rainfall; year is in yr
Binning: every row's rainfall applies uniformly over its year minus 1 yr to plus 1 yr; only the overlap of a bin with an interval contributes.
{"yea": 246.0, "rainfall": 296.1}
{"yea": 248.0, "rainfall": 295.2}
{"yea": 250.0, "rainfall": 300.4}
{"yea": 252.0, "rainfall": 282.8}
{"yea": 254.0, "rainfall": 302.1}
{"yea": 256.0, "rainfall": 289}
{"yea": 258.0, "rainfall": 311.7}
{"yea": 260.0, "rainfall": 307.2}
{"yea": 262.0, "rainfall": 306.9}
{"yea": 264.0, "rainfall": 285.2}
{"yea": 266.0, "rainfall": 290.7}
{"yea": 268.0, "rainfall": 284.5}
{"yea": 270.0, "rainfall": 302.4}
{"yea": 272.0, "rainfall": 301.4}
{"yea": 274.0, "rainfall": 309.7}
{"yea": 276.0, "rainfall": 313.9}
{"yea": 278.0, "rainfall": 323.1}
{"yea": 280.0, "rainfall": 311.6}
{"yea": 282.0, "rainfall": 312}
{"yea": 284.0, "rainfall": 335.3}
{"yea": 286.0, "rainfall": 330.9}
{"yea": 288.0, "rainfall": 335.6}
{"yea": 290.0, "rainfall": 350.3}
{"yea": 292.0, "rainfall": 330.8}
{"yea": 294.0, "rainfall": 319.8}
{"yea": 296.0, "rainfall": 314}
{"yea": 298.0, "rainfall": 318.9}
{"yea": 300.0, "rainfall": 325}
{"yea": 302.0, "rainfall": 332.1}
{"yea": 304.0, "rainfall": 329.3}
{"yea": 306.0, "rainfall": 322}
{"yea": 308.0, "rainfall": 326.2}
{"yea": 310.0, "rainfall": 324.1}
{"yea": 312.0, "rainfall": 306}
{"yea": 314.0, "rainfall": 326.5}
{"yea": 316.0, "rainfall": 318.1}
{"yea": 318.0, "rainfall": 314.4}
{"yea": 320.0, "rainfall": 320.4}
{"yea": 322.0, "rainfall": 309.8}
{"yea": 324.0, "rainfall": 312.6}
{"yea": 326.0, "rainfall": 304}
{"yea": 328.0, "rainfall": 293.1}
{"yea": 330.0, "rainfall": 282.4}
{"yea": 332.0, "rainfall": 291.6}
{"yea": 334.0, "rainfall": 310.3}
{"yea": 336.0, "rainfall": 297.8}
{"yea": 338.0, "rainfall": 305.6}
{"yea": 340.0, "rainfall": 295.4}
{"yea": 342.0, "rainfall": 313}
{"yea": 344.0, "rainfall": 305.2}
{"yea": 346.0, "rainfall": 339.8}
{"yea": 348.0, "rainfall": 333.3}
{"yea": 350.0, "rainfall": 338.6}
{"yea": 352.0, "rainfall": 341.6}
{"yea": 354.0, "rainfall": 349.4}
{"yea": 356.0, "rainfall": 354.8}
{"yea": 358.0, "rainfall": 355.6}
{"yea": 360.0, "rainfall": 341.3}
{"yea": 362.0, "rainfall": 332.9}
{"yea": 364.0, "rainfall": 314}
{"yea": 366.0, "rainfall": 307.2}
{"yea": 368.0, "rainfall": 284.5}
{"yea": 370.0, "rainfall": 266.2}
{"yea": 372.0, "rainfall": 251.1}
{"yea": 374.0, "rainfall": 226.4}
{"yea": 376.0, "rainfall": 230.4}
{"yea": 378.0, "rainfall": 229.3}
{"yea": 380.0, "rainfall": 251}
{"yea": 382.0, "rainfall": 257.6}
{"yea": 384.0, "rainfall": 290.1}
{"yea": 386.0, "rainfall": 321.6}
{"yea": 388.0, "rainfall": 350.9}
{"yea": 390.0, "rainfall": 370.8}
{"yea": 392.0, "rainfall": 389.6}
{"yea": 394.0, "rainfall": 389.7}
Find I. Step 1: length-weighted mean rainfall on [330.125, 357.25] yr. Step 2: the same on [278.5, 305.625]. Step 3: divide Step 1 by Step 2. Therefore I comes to 0.98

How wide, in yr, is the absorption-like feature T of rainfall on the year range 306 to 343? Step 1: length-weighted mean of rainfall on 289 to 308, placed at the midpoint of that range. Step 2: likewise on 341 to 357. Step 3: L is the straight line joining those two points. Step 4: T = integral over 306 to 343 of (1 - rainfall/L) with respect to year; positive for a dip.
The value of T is 2.5 yr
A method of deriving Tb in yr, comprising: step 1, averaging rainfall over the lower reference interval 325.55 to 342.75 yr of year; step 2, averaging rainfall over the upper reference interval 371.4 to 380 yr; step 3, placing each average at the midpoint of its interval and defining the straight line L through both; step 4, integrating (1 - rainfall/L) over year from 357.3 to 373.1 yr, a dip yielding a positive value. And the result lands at -3.33 yr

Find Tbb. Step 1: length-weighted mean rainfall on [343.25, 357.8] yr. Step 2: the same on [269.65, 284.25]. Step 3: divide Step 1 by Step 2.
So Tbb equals 1.08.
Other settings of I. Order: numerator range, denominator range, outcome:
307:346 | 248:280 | 1.03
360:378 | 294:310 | 0.86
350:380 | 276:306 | 0.92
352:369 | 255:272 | 1.11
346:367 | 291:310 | 1.04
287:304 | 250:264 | 1.10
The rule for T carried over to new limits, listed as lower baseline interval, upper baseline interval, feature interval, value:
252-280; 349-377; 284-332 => -2.4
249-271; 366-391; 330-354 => -2.7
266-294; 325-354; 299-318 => -0.5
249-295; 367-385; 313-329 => -1.6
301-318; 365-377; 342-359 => -3.4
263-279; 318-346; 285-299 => -1.2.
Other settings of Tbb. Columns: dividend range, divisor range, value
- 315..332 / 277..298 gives 0.94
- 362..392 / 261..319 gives 0.91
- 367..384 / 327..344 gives 0.84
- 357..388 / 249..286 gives 0.94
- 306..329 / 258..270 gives 1.06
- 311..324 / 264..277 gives 1.05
